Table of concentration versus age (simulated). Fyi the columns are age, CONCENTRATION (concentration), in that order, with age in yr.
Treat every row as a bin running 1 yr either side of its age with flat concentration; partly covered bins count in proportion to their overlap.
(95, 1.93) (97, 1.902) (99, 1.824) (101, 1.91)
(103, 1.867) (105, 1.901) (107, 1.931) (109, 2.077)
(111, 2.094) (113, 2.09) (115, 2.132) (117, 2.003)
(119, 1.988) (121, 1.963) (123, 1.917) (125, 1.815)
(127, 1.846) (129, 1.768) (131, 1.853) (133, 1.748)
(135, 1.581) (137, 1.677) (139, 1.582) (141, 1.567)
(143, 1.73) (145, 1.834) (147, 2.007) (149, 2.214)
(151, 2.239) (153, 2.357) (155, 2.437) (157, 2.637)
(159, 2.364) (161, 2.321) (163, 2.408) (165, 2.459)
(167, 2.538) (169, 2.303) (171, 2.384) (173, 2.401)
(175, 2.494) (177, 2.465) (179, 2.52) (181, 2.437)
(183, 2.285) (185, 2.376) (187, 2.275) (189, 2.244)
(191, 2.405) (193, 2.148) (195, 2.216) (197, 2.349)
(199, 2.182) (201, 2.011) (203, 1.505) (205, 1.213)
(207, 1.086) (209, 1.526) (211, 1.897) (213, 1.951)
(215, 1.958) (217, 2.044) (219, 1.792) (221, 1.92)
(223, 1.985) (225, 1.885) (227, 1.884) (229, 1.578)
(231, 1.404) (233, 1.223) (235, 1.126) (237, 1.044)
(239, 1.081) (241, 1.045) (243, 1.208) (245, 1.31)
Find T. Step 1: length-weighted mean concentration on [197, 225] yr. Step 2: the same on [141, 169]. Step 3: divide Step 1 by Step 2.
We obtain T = 0.8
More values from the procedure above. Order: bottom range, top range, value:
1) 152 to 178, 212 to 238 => 0.69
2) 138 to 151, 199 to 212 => 0.86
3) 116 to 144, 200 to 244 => 0.87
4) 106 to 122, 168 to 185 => 1.18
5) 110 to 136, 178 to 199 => 1.22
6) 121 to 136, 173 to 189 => 1.33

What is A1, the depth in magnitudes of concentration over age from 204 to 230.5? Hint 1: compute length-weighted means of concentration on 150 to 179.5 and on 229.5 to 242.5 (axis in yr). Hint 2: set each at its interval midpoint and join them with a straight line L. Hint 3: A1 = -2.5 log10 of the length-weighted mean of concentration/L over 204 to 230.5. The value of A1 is -0.18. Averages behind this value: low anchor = 2.42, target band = 1.74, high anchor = 1.17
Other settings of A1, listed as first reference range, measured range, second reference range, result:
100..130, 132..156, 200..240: -0.03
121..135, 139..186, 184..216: -0.21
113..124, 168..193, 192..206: -0.21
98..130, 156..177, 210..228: -0.25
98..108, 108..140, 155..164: 0.11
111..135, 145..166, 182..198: -0.11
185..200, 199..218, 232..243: 0.08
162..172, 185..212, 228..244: -0.04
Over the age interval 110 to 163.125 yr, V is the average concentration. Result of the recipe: 2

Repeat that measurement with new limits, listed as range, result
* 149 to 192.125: 2.39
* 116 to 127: 1.93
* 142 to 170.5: 2.28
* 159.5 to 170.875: 2.4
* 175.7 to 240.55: 1.87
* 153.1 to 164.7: 2.43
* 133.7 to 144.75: 1.64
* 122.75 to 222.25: 2.07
